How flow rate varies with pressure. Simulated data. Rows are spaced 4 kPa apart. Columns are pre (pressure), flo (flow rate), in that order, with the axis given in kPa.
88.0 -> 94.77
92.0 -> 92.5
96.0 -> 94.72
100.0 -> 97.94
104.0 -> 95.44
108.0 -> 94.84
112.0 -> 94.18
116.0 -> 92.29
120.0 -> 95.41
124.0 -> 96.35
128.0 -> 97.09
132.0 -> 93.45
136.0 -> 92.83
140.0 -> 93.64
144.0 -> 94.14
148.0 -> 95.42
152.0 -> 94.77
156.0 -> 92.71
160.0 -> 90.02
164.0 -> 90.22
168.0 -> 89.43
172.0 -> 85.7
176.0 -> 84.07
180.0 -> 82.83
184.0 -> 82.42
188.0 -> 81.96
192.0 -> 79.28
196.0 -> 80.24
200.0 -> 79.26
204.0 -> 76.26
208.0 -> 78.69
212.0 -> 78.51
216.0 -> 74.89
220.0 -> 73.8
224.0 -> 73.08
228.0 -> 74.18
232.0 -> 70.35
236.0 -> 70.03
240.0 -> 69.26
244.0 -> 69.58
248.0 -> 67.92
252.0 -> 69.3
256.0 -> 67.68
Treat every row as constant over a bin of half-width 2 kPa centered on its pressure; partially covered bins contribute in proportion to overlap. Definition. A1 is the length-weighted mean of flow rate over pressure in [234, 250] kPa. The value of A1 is 69.2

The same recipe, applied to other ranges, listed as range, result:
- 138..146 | 93.9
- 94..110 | 95.7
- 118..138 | 95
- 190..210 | 78.7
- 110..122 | 94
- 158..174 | 88.8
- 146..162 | 93.2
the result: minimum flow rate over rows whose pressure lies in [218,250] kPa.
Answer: 67.92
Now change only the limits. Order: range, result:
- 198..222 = 73.8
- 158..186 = 82.42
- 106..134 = 92.29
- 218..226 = 73.08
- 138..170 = 89.43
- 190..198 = 79.28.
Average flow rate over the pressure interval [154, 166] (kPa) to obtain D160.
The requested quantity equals 91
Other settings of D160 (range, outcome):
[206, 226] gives 75.8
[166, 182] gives 85.5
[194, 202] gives 79.8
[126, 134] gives 95.3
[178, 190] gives 82.4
